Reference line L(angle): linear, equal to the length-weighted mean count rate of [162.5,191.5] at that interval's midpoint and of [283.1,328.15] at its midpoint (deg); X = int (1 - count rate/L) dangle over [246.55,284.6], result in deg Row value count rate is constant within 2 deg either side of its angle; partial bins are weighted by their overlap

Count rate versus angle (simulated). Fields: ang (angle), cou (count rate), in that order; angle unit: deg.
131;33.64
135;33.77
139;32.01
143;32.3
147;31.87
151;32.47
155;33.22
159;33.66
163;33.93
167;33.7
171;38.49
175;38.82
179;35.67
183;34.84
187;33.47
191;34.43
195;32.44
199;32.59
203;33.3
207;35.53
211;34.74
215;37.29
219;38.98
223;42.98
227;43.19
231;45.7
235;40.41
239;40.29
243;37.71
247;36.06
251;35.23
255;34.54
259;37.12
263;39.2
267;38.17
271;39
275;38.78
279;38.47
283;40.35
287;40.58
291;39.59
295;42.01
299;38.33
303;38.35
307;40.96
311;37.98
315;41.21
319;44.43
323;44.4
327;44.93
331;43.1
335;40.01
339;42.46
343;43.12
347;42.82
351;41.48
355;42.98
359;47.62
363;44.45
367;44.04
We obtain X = 1.57 deg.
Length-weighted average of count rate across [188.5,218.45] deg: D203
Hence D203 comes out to 34.5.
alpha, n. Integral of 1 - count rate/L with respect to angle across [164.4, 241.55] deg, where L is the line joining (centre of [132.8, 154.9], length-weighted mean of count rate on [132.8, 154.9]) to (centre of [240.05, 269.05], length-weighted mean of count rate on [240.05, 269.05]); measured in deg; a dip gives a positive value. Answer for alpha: -4.92 deg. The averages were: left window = 32.6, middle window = 37.2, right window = 37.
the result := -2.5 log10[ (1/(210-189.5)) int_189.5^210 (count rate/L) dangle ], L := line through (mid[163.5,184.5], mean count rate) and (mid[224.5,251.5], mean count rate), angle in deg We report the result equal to 0.124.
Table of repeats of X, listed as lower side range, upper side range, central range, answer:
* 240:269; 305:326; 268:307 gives 0.1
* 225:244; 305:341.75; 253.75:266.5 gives 1.4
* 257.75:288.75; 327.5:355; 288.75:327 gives -0.3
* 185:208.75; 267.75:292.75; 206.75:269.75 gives -3.9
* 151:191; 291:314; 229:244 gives -1.6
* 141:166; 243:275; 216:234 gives -3.2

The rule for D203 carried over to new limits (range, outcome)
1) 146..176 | 34.5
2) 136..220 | 34.4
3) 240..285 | 37.8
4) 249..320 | 39.1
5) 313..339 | 43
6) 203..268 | 38.4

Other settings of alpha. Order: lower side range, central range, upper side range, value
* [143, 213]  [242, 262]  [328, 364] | 1.0 deg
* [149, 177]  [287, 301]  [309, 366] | 0.3 deg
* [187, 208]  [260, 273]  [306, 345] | -0.1 deg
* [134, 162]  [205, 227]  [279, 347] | -1.3 deg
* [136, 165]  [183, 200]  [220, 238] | 2.0 deg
